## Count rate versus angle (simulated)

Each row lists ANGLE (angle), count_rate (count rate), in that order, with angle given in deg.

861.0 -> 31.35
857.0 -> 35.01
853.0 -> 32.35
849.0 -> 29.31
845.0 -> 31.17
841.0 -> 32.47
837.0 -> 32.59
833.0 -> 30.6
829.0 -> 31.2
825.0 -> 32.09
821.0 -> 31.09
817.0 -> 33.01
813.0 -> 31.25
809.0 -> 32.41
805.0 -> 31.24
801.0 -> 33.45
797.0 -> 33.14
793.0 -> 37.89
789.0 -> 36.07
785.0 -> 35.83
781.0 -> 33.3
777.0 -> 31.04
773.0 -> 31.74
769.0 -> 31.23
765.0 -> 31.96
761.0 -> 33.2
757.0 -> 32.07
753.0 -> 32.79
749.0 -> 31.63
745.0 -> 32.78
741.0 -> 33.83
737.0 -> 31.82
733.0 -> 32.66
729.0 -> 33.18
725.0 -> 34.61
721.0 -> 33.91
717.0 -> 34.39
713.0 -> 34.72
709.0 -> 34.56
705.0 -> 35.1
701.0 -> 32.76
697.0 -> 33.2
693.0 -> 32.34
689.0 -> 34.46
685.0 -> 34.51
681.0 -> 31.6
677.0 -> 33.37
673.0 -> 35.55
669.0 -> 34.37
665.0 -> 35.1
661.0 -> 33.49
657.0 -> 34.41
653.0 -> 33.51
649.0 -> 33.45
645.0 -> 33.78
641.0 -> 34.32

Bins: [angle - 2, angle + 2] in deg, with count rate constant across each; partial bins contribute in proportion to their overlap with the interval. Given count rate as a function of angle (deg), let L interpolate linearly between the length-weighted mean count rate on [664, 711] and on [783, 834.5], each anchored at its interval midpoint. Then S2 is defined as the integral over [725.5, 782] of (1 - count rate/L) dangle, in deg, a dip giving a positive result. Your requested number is 1.7 deg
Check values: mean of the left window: 33.9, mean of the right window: 33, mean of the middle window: 32.4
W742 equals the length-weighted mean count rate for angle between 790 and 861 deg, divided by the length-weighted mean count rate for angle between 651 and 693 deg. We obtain 1.0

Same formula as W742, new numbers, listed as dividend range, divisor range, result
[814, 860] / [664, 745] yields 0.94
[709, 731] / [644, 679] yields 1.00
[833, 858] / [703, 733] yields 0.93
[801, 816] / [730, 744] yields 0.97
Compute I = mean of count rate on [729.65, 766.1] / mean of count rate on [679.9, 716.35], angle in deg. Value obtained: 0.96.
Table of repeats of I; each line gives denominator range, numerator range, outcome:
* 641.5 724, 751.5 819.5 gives 0.97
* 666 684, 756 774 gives 0.95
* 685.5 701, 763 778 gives 0.94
